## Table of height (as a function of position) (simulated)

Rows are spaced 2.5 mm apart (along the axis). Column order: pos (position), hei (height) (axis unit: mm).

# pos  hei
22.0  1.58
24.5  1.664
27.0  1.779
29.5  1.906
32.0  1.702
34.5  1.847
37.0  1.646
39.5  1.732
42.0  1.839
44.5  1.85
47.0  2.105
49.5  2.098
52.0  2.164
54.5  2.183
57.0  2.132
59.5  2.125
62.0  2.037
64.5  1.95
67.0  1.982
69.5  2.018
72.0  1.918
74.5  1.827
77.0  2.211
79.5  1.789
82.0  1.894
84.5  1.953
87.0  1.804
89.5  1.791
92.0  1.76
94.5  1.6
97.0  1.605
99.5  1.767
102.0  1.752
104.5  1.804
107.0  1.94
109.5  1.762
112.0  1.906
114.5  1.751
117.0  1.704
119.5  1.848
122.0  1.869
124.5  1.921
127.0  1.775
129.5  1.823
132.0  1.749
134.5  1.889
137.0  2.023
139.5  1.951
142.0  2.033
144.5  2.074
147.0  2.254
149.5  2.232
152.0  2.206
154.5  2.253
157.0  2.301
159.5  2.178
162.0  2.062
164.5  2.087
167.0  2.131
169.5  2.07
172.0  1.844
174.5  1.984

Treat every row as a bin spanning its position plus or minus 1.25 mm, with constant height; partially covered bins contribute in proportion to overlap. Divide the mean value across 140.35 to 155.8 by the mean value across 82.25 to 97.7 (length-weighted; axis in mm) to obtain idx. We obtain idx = 1.23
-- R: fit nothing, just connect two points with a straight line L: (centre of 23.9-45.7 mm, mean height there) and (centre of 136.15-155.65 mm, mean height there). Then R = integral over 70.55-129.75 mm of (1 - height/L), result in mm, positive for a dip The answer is 4.7 mm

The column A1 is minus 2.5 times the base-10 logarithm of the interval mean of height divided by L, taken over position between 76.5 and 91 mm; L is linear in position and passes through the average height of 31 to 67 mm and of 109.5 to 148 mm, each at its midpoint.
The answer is 0.03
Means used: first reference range 1.96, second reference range 1.9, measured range 1.89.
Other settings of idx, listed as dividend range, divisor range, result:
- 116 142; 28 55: 0.98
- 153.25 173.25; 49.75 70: 1.02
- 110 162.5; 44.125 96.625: 1.01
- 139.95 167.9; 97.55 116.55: 1.20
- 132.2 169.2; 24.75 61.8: 1.09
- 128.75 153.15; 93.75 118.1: 1.15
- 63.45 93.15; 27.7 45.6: 1.07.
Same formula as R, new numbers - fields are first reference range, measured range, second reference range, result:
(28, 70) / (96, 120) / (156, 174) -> 2.9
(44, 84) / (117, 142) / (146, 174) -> 2.8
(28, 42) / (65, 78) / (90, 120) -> -1.6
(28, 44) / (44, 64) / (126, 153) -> -3.0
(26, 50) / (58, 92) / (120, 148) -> -1.1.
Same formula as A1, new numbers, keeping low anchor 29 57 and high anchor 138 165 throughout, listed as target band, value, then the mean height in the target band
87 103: 0.182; 1.72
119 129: 0.133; 1.85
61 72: -0.007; 1.99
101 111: 0.133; 1.82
